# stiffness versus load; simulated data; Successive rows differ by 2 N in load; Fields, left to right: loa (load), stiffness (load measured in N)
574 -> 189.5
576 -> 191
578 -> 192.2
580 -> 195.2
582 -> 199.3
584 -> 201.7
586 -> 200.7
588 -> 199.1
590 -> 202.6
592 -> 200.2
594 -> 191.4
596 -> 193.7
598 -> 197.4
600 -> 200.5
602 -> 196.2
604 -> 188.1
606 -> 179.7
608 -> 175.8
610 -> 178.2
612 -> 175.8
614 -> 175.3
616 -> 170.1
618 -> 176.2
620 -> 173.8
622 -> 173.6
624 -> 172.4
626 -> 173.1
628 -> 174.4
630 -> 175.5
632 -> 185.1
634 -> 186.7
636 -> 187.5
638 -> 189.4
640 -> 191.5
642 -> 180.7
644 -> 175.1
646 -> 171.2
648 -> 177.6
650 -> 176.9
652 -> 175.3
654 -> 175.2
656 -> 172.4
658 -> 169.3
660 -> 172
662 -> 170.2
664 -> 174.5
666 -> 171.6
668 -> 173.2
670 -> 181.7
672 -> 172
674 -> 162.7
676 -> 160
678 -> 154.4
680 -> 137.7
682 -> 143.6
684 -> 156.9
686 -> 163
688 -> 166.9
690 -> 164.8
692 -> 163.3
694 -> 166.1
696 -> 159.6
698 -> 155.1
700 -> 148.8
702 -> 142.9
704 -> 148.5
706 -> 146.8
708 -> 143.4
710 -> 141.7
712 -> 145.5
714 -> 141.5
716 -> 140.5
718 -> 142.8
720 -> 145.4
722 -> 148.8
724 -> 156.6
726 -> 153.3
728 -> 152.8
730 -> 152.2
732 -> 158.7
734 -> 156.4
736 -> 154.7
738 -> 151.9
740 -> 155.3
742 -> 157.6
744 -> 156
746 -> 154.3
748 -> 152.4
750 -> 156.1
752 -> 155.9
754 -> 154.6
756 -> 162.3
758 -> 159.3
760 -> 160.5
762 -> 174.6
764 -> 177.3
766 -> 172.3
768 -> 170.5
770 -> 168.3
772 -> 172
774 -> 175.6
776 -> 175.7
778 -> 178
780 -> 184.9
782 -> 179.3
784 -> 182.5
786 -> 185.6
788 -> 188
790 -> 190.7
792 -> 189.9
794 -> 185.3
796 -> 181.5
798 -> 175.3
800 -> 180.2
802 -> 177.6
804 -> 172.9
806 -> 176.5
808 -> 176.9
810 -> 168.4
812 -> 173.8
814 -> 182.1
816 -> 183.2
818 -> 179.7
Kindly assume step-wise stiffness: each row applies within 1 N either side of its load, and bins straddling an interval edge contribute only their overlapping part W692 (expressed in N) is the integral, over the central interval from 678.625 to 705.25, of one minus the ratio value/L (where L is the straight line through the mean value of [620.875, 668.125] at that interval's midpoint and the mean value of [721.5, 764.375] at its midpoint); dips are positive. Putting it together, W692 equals 2.0 N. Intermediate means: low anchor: 177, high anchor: 157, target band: 155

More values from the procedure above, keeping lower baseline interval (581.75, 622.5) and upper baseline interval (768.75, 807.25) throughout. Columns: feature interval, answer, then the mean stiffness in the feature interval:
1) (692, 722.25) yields 5.8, 148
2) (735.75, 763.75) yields 3.6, 158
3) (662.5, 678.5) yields 1.4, 169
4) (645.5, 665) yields 1.3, 174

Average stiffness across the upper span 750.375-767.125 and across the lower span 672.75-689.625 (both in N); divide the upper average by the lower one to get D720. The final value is 1.05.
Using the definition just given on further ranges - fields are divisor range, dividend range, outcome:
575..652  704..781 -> 0.85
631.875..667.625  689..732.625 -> 0.85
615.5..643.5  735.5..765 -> 0.89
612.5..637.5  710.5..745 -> 0.85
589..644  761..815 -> 0.97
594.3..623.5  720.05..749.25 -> 0.84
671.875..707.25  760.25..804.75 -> 1.15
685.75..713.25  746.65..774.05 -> 1.07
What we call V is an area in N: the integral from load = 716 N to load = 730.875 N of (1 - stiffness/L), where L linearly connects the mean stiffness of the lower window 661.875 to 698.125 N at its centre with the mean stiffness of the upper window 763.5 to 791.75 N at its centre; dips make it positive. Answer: 1.79 N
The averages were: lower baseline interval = 163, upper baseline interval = 179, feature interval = 150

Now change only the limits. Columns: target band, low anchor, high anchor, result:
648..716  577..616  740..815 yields 8.2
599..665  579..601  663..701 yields 1.1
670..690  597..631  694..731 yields 0.0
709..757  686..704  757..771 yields 3.6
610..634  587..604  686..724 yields 1.3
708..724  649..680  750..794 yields 2.5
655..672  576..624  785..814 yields 1.2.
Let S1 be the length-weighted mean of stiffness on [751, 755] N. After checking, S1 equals 155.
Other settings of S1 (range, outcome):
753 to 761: 159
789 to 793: 190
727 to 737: 155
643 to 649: 175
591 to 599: 196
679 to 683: 141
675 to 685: 151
